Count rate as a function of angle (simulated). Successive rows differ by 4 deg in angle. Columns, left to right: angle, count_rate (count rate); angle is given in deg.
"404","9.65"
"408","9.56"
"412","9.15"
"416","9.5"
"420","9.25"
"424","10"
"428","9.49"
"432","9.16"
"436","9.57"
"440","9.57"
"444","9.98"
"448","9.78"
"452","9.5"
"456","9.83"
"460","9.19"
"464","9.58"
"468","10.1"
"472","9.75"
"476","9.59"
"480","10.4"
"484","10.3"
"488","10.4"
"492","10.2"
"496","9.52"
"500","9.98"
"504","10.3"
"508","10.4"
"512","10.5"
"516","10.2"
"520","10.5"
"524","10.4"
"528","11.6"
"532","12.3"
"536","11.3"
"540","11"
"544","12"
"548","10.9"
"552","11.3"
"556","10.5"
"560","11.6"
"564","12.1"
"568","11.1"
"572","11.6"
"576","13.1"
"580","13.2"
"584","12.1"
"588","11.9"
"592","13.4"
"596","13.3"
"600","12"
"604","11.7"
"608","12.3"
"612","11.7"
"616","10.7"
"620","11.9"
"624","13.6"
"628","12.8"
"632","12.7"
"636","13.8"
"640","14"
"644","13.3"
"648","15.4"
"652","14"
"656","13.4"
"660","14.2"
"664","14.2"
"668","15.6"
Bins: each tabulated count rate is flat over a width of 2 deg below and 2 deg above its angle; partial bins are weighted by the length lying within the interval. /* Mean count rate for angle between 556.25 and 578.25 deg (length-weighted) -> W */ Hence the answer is 11.8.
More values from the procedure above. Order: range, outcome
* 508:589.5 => 11.4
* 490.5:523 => 10.2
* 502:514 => 10.4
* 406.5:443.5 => 9.49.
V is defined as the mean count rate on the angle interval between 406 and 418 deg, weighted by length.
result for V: 9.4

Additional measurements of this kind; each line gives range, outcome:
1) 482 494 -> 10.3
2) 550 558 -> 10.9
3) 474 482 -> 10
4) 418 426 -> 9.62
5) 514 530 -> 10.7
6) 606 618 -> 11.6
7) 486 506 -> 10.1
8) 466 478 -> 9.81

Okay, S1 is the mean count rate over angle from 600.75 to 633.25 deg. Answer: 12.2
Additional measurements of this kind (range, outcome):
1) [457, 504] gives 9.92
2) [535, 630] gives 12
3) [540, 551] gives 11.4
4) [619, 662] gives 13.6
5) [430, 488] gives 9.76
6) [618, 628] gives 12.8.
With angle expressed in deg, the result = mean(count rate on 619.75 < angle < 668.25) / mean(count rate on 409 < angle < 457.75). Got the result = 1.4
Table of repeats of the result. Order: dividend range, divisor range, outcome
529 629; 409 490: 1.23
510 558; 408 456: 1.16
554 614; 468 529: 1.18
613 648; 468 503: 1.29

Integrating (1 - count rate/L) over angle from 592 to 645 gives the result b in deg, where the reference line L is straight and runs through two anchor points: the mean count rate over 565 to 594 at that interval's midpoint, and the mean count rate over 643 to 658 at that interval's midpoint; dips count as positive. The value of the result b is 2.7 deg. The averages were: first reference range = 12.3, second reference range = 14.1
